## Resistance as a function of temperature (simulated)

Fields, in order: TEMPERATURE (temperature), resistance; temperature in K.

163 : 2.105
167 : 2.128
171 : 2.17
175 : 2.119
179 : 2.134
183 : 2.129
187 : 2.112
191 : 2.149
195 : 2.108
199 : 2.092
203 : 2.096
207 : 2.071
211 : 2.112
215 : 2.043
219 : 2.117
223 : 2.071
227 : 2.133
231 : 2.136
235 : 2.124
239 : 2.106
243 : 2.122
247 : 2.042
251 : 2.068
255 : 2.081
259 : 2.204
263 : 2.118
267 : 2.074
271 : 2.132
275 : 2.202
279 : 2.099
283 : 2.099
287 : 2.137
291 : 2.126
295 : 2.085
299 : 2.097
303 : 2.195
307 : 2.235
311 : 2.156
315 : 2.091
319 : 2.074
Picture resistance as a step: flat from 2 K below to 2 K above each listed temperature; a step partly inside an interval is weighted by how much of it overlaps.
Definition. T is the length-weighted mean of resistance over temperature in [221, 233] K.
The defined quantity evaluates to 2.11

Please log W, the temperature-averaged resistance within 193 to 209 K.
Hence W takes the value 2.09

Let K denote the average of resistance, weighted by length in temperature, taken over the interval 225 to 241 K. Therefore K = 2.12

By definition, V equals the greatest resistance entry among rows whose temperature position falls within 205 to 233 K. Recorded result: 2.136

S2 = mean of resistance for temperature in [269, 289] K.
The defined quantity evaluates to 2.13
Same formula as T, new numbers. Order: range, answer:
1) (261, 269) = 2.1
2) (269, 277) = 2.17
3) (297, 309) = 2.18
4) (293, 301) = 2.09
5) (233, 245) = 2.12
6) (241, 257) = 2.08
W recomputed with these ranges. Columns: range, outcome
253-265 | 2.13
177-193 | 2.13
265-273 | 2.1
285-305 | 2.13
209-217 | 2.08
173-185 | 2.13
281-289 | 2.12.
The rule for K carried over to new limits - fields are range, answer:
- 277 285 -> 2.1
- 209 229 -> 2.1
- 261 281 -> 2.12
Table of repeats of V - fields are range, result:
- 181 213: 2.149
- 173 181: 2.134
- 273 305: 2.202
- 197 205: 2.096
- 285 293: 2.137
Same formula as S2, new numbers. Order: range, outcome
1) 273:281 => 2.15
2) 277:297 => 2.11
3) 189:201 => 2.12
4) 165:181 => 2.14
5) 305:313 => 2.2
